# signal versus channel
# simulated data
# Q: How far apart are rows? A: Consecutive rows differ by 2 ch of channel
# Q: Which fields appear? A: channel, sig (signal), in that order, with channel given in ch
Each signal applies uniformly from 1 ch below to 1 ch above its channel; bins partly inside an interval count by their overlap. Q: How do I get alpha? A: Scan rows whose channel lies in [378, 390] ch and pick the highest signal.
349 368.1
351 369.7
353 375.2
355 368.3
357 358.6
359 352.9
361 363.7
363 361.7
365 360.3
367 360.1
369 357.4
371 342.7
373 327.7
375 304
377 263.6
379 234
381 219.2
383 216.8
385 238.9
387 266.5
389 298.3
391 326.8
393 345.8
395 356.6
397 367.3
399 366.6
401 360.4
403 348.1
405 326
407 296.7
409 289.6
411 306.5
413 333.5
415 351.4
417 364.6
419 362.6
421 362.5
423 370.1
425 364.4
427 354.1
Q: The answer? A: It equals 298.3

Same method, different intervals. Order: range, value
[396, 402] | 367.3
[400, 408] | 360.4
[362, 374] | 361.7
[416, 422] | 364.6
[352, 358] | 375.2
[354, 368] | 368.3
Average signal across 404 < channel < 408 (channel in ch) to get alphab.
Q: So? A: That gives 311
